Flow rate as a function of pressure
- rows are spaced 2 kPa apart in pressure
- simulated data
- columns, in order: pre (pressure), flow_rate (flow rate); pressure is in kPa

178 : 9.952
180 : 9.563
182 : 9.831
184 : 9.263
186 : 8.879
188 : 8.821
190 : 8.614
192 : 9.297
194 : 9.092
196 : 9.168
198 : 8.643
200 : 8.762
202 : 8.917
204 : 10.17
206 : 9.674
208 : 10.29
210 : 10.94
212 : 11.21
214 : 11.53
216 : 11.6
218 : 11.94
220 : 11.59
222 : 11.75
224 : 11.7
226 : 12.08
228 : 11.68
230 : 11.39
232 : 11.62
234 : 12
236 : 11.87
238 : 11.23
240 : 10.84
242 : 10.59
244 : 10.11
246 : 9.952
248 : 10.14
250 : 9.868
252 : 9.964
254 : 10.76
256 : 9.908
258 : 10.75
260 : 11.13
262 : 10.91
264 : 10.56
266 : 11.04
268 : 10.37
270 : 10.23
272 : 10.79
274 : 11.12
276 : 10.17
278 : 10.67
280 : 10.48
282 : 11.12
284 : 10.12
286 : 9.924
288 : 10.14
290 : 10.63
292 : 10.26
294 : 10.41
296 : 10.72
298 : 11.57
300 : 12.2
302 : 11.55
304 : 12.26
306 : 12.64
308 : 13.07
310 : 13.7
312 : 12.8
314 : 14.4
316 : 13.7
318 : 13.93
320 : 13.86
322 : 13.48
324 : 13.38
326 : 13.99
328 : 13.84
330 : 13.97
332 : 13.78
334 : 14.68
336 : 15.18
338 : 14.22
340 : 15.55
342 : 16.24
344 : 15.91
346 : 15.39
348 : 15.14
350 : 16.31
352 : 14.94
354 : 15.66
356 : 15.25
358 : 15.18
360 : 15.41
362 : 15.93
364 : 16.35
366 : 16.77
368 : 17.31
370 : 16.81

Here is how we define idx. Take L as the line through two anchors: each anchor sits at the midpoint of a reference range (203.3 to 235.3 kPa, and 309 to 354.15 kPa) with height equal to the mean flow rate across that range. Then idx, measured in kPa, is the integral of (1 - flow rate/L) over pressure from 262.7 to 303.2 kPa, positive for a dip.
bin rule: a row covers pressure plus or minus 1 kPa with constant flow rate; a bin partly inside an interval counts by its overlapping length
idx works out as 7.5 kPa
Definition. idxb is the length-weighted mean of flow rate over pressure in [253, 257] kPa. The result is 10.3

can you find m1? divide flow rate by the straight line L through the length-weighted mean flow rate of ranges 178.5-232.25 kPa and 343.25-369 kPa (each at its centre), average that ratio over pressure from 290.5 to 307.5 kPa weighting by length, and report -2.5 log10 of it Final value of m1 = 0.19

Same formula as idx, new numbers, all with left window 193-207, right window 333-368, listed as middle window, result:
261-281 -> 2.6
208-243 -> -4.1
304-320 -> 0.6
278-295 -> 3.3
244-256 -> 1.3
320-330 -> 0.5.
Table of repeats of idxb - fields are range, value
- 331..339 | 14.5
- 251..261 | 10.5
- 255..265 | 10.7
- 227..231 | 11.5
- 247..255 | 10.2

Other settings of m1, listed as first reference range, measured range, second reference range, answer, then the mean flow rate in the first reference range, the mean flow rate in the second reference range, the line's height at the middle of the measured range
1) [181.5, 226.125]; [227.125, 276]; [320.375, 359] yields 0.094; 10.1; 14.8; 11.8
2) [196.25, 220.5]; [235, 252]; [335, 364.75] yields 0.108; 10.4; 15.5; 11.6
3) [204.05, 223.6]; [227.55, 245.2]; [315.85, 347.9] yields 0.051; 11.1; 14.5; 11.8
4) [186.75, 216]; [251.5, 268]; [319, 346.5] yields 0.118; 9.71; 14.5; 11.8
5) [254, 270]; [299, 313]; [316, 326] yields 0.028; 10.6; 13.7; 12.9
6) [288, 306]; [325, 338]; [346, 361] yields -0.035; 11.2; 15.4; 13.8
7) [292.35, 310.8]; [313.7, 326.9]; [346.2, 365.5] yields -0.048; 11.9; 15.6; 13.2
